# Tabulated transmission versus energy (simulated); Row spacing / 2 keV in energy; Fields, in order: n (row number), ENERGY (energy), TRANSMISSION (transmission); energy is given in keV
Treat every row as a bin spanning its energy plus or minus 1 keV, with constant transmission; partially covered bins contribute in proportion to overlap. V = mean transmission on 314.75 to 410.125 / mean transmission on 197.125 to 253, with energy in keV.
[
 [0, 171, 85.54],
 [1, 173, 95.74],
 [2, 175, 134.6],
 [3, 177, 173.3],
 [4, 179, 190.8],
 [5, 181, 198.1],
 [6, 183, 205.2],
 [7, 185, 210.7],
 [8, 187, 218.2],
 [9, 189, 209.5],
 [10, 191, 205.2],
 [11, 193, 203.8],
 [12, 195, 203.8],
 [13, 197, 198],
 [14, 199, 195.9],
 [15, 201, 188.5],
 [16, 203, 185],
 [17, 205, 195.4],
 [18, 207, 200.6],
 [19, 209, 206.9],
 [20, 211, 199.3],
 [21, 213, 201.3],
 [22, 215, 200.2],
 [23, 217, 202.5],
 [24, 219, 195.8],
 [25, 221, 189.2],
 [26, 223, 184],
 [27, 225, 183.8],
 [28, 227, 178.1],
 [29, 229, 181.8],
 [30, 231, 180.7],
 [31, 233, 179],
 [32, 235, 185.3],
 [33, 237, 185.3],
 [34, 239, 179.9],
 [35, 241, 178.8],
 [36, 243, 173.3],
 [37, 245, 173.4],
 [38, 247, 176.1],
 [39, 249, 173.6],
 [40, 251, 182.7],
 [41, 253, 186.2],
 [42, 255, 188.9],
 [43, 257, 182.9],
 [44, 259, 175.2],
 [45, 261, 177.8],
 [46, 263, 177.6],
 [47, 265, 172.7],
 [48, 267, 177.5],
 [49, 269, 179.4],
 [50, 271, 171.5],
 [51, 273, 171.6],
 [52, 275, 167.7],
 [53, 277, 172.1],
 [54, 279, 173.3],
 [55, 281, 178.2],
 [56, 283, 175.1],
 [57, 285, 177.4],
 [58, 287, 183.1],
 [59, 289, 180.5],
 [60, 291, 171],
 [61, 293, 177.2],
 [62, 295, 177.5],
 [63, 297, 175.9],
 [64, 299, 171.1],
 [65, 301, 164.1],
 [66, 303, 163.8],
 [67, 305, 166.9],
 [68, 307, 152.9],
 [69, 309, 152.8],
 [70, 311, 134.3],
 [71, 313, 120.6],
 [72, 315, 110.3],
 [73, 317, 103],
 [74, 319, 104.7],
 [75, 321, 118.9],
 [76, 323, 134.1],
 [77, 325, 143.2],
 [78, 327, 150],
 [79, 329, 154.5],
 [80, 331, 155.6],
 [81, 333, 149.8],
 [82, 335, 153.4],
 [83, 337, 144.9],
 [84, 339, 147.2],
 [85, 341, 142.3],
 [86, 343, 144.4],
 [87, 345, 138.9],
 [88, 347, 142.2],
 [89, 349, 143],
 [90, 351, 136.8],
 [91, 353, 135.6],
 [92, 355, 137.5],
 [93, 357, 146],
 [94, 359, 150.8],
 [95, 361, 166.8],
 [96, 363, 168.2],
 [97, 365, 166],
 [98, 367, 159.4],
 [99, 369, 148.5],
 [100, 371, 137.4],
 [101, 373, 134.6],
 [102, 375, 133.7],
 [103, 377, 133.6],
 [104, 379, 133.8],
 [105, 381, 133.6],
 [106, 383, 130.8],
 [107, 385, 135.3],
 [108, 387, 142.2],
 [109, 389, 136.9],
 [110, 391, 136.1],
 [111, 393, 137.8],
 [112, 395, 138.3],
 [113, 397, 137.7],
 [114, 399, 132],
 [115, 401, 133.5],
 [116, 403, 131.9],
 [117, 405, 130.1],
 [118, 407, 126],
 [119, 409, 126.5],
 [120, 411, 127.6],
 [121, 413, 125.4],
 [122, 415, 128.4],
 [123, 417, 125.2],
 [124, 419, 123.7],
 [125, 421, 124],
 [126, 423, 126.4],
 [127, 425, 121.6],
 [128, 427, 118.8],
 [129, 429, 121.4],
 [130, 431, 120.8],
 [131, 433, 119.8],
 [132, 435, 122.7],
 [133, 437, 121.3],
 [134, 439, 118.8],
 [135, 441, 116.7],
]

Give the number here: 0.7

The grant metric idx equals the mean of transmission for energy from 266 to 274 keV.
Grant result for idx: 175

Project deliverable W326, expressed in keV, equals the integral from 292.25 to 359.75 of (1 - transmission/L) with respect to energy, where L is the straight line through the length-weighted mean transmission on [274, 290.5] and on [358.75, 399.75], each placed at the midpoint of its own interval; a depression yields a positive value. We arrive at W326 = 6.5 keV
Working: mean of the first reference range 176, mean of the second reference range 142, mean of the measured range 145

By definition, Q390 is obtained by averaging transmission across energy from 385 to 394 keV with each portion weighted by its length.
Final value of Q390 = 138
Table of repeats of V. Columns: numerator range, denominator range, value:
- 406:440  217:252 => 0.68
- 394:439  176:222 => 0.63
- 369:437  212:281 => 0.72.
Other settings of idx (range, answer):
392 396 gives 138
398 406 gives 132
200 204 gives 187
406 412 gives 127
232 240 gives 182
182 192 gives 210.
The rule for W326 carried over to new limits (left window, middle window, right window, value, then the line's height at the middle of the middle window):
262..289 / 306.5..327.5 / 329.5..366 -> 4.1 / 160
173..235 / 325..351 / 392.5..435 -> 0.7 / 150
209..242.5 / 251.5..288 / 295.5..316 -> -2.0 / 168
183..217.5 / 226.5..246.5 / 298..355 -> 0.5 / 184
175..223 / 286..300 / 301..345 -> -2.0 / 155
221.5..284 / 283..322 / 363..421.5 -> 2.4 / 163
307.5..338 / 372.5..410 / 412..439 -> -2.0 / 127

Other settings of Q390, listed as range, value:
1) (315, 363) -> 141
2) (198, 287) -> 183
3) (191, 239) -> 192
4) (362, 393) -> 142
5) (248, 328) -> 163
